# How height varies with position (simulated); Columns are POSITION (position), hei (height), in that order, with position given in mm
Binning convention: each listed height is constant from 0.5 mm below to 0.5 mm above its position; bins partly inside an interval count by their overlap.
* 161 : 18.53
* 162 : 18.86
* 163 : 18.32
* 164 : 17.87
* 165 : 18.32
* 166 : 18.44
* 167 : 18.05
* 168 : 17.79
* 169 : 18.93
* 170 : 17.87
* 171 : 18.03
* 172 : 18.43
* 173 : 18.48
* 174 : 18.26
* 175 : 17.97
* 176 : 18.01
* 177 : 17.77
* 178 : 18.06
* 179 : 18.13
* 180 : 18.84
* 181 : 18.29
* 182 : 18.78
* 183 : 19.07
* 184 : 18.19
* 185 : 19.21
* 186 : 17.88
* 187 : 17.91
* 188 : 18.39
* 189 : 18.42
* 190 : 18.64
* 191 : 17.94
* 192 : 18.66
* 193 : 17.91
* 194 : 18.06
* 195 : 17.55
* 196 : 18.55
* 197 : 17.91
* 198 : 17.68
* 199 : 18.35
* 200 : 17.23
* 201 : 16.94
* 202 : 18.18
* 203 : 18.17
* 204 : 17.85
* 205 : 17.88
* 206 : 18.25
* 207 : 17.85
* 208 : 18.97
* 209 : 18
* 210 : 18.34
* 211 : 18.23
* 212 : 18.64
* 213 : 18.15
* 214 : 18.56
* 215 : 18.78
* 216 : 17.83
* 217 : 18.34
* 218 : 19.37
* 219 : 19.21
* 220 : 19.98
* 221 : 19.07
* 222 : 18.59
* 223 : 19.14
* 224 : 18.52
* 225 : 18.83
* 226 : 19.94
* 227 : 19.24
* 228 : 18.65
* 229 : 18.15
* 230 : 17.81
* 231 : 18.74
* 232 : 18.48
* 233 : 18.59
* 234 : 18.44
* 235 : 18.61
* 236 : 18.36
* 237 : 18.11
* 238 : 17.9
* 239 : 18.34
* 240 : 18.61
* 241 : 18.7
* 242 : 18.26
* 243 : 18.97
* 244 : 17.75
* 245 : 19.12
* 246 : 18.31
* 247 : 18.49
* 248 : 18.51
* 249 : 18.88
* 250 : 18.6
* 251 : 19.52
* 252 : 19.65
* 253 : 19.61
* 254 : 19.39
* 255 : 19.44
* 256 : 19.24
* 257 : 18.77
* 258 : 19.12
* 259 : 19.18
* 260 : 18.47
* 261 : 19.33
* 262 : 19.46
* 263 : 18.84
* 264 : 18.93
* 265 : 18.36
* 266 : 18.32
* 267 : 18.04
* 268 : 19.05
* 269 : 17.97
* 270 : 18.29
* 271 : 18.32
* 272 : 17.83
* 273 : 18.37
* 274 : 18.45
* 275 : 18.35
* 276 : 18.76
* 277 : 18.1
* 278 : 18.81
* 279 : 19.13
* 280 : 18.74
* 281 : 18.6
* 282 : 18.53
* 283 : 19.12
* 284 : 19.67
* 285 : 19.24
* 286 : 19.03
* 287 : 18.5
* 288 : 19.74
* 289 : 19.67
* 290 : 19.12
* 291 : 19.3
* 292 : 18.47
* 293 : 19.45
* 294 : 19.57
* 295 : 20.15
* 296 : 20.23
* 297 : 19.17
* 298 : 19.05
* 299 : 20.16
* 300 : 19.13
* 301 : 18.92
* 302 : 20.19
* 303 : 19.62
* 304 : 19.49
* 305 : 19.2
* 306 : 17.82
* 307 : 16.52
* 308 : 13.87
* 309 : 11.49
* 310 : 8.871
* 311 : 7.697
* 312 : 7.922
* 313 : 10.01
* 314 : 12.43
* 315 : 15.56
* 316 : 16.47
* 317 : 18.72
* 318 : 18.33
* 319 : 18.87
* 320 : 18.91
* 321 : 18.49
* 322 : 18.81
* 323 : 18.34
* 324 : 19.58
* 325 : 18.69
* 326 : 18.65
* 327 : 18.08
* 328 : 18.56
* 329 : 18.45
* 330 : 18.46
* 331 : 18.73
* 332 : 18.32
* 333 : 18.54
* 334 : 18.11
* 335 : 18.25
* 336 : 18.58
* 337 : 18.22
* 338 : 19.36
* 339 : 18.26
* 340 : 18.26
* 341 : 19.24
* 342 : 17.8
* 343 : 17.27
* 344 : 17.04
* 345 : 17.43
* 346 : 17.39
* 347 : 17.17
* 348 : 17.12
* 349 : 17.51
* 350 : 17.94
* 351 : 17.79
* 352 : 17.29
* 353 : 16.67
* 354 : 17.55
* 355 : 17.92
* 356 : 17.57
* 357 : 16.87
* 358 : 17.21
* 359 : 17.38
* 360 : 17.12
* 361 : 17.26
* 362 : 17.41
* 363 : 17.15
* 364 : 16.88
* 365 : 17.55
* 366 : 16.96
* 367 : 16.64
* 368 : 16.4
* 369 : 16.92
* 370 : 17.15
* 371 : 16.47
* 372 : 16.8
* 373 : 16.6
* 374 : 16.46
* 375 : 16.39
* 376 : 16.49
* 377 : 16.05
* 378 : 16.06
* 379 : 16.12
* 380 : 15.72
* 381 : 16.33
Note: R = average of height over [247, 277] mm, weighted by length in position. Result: 18.8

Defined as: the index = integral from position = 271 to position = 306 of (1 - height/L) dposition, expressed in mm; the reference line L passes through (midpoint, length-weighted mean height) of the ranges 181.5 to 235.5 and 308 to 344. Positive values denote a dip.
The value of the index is -3.5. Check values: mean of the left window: 18.4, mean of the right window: 16.8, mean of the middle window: 19.1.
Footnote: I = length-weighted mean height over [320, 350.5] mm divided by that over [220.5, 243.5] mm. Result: 1.0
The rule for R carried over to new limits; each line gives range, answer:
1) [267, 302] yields 19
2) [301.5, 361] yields 17.2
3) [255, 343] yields 18.1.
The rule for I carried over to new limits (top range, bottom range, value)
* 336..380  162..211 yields 0.95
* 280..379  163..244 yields 0.95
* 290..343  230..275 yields 0.94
